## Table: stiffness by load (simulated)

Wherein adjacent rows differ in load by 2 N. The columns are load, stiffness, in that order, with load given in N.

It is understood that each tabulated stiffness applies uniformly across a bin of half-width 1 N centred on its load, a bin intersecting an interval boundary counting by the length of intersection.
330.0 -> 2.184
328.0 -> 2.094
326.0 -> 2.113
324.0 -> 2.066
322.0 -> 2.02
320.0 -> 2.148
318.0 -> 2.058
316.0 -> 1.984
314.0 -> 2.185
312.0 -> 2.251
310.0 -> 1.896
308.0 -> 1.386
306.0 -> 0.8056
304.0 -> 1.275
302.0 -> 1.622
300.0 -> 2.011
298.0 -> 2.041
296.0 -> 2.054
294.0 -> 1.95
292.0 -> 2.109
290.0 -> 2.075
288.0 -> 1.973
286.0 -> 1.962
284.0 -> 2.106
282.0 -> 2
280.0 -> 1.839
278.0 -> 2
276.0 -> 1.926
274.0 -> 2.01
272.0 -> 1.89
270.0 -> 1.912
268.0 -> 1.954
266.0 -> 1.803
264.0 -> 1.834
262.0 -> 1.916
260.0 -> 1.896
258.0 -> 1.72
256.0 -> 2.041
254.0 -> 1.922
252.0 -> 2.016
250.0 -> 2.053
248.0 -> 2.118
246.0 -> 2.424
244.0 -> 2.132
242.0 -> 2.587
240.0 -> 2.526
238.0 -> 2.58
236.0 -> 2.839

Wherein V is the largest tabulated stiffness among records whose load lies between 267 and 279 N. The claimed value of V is 2.01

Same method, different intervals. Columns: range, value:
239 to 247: 2.587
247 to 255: 2.118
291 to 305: 2.109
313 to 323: 2.185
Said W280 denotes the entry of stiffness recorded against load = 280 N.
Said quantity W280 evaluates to 1.839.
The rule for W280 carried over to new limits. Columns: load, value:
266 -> 1.803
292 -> 2.109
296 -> 2.054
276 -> 1.926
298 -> 2.041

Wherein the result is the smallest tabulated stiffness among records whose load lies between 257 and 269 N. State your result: 1.72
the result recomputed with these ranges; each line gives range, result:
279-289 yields 1.839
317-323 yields 2.02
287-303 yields 1.622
